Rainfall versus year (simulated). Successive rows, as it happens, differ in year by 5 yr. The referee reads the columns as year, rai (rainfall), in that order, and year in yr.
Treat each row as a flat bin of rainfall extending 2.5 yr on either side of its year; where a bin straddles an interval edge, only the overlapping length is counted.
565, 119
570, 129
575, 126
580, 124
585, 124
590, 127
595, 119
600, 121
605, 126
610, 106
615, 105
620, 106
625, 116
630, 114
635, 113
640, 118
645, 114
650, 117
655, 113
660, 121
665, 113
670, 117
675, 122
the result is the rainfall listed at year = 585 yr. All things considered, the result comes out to 124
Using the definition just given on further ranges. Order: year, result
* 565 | 119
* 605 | 126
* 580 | 124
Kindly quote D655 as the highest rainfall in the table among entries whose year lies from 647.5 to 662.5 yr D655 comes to 121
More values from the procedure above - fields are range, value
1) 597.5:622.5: 126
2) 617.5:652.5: 118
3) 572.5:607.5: 127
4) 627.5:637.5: 114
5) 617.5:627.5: 116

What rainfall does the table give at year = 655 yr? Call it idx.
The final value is 113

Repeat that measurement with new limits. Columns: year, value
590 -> 127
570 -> 129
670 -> 117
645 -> 114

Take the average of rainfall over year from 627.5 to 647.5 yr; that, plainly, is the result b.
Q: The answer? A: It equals 115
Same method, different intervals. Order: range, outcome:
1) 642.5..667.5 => 116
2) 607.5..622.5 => 106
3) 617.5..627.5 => 111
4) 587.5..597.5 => 123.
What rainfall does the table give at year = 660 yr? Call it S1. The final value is 121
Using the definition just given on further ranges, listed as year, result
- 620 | 106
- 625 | 116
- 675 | 122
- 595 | 119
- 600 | 121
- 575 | 126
